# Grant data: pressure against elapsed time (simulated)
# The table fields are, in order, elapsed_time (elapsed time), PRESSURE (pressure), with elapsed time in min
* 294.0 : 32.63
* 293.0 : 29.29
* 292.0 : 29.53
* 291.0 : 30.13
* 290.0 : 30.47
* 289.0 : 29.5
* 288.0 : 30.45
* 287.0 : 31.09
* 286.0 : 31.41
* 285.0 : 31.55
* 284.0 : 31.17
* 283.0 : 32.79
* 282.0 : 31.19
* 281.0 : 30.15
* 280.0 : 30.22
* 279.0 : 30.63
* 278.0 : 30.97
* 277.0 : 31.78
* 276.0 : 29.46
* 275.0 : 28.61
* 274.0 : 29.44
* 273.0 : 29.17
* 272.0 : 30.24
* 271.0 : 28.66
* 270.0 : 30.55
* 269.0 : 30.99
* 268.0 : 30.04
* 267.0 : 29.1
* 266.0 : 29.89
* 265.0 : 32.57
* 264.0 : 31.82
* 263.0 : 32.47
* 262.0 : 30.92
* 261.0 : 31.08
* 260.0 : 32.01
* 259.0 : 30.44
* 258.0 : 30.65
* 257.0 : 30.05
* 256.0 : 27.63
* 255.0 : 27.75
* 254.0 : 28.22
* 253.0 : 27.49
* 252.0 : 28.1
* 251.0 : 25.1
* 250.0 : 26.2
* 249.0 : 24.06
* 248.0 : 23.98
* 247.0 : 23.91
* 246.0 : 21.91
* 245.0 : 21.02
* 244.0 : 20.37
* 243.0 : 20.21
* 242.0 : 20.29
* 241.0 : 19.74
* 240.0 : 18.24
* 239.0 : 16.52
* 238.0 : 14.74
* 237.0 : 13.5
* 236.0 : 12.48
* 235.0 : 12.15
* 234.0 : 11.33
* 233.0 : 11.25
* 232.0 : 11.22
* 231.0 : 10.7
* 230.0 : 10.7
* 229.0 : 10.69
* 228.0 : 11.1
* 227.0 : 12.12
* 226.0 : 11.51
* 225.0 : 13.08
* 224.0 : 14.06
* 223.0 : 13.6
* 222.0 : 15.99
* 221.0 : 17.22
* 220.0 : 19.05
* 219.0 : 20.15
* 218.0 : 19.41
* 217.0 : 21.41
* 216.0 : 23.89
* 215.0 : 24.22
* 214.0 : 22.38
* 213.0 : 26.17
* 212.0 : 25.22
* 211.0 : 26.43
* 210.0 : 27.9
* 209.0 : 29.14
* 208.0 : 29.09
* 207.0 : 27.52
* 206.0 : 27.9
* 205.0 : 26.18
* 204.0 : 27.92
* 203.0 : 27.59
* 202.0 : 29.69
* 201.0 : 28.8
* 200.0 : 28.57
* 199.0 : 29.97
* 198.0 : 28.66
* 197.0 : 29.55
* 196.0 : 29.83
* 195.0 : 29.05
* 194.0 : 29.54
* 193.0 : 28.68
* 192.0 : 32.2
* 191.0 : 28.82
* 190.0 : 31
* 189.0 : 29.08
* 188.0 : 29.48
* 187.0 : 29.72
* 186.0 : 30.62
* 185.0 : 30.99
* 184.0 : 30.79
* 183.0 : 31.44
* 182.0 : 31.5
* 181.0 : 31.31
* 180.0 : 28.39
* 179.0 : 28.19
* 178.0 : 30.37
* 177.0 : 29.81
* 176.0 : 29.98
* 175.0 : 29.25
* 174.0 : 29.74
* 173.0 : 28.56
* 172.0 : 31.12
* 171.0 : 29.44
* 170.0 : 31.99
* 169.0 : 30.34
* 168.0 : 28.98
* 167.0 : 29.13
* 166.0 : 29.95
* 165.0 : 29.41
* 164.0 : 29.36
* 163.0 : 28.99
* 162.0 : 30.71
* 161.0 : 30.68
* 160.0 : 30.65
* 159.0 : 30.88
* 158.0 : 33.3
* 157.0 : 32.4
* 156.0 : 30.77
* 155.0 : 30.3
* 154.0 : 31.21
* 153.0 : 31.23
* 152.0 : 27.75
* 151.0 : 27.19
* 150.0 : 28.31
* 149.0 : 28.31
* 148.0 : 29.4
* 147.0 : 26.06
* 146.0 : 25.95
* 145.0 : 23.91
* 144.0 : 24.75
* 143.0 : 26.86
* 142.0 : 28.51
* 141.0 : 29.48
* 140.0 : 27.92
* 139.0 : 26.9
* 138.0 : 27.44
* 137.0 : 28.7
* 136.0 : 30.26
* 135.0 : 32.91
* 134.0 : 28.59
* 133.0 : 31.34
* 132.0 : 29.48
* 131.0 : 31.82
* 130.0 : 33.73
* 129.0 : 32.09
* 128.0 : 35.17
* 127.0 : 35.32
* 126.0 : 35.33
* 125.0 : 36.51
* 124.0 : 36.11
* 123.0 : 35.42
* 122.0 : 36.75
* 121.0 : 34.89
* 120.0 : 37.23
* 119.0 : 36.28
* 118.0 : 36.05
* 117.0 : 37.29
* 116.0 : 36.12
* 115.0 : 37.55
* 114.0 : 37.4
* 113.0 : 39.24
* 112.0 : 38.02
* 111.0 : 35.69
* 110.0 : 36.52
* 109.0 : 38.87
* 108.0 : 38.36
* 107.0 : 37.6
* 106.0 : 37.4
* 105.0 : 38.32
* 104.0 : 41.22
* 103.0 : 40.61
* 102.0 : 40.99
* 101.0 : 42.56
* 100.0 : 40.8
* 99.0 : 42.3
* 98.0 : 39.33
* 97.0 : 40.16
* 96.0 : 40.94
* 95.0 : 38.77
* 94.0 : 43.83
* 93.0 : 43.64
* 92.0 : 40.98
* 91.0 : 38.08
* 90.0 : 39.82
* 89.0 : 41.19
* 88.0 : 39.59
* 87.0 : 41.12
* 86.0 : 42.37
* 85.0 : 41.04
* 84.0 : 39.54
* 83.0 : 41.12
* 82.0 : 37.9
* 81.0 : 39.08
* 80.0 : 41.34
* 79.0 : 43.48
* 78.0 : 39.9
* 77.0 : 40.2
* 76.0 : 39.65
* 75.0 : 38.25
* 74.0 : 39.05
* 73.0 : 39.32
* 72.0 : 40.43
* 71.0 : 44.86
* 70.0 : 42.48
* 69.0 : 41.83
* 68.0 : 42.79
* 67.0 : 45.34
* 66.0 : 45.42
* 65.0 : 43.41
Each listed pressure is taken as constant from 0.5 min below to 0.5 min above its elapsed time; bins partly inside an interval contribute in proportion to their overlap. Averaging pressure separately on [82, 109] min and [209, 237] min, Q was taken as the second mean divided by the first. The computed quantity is 0.42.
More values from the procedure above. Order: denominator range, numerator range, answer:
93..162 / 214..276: 0.66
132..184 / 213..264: 0.70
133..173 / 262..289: 1.05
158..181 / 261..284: 1.02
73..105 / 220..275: 0.55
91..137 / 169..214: 0.79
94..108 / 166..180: 0.74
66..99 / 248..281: 0.72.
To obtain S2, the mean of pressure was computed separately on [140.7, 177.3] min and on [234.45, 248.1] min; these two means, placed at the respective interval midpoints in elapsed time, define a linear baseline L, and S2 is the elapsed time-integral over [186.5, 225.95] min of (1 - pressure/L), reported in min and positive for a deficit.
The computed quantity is -3.8 min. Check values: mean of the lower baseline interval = 29.3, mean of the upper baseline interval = 18.3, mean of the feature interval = 25.4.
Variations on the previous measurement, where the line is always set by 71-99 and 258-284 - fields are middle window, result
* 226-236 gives 6.5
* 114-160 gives 7.7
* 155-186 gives 4.9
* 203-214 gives 2.2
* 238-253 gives 4.6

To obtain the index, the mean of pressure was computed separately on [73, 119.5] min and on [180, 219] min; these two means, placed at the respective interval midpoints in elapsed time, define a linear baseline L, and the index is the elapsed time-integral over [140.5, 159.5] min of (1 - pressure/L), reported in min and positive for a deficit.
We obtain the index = 2.7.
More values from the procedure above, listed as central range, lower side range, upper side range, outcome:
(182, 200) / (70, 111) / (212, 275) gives -0.98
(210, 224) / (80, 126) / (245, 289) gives 4.84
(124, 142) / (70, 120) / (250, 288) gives 2.97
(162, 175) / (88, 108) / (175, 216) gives 0.90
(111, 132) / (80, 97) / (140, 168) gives -0.58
